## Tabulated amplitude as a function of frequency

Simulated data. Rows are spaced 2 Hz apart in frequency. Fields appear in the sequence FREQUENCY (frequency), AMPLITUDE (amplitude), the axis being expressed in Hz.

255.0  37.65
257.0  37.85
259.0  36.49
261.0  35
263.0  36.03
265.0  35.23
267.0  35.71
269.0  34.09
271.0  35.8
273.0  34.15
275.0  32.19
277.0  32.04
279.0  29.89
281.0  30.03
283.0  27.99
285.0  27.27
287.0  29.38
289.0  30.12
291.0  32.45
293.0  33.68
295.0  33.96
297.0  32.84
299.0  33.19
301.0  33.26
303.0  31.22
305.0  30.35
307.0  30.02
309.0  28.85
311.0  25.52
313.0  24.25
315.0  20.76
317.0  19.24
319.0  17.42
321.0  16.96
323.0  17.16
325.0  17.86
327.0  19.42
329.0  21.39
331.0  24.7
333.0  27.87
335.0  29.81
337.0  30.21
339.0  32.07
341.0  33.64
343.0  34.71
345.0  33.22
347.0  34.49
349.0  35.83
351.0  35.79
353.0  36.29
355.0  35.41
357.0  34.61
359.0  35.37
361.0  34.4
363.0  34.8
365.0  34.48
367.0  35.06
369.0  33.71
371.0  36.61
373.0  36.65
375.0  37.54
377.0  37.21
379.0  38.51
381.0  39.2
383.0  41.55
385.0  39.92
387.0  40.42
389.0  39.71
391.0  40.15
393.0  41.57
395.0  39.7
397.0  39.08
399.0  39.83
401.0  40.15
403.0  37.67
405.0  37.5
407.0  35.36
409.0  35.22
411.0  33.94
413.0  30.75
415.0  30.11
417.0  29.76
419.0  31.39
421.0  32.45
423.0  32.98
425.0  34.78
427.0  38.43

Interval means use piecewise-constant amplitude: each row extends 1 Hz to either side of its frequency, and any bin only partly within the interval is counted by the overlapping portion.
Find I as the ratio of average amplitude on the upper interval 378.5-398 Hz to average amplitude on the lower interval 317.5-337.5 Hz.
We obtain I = 1.8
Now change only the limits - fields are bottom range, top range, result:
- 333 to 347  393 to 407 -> 1.21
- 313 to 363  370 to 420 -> 1.31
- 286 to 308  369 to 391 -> 1.21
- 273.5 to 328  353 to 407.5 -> 1.37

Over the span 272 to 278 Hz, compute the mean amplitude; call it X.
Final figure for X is 32.8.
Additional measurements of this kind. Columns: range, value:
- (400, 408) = 37.7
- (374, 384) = 38.8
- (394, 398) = 39.4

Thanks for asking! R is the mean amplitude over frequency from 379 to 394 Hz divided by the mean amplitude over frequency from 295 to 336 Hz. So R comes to 1.6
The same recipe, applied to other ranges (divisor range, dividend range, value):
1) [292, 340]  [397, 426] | 1.31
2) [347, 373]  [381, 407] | 1.12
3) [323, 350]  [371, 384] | 1.35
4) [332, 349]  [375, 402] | 1.23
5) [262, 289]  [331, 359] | 1.03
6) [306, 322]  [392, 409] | 1.69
